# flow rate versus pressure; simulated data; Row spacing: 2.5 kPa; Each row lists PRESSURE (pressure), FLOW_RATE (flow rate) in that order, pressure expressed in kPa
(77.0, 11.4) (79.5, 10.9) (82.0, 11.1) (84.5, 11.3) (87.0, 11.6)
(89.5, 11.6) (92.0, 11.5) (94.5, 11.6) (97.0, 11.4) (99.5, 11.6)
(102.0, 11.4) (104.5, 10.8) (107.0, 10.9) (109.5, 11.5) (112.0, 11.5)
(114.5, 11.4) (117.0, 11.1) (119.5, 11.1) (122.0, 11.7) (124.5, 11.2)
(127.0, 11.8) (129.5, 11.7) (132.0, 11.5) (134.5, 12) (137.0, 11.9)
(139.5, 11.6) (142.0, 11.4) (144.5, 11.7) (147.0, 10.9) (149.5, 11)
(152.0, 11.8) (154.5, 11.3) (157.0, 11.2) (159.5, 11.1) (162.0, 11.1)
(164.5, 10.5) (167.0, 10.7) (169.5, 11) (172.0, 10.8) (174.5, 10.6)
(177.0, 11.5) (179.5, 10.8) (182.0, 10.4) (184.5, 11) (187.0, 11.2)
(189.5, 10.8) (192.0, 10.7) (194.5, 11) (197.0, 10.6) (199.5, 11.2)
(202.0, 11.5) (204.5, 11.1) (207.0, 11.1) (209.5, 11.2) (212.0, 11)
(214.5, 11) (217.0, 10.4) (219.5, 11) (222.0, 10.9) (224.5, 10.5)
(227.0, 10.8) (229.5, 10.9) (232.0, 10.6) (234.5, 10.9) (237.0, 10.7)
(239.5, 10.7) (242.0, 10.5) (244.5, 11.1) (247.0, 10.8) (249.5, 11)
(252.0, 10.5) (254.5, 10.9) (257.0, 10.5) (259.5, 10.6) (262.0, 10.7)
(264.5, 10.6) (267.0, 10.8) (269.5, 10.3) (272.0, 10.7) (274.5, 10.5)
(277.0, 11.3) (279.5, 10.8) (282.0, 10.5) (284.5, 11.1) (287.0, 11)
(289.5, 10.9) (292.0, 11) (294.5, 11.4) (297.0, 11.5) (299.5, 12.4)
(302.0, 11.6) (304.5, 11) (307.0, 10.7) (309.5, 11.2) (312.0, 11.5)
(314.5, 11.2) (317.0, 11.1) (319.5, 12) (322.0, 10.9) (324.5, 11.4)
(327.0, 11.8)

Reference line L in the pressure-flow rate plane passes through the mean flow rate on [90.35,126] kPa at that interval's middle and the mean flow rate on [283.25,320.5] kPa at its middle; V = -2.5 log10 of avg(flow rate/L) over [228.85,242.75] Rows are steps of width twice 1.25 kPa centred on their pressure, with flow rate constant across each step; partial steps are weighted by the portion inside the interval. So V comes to 0.06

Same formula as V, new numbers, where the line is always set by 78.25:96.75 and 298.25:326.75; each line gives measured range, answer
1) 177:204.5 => 0.04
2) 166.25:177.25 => 0.05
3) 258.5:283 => 0.07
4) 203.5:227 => 0.05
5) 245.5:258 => 0.06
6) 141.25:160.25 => 0.01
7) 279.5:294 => 0.04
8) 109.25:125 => 0.00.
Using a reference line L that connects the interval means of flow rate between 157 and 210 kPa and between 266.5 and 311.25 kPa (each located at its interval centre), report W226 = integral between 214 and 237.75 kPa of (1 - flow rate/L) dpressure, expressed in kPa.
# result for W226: 0.5 kPa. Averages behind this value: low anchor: 11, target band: 10.8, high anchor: 11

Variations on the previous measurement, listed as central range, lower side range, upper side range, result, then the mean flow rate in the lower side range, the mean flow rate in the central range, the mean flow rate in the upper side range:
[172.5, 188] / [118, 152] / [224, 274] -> 0.39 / 11.5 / 10.9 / 10.7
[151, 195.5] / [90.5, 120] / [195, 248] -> 0.40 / 11.3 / 11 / 10.9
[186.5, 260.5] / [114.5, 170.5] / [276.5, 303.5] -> 2.75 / 11.3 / 10.9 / 11.2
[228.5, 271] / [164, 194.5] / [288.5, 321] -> 1.59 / 10.8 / 10.7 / 11.3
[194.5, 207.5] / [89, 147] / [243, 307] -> 0.11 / 11.5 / 11.1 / 10.9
